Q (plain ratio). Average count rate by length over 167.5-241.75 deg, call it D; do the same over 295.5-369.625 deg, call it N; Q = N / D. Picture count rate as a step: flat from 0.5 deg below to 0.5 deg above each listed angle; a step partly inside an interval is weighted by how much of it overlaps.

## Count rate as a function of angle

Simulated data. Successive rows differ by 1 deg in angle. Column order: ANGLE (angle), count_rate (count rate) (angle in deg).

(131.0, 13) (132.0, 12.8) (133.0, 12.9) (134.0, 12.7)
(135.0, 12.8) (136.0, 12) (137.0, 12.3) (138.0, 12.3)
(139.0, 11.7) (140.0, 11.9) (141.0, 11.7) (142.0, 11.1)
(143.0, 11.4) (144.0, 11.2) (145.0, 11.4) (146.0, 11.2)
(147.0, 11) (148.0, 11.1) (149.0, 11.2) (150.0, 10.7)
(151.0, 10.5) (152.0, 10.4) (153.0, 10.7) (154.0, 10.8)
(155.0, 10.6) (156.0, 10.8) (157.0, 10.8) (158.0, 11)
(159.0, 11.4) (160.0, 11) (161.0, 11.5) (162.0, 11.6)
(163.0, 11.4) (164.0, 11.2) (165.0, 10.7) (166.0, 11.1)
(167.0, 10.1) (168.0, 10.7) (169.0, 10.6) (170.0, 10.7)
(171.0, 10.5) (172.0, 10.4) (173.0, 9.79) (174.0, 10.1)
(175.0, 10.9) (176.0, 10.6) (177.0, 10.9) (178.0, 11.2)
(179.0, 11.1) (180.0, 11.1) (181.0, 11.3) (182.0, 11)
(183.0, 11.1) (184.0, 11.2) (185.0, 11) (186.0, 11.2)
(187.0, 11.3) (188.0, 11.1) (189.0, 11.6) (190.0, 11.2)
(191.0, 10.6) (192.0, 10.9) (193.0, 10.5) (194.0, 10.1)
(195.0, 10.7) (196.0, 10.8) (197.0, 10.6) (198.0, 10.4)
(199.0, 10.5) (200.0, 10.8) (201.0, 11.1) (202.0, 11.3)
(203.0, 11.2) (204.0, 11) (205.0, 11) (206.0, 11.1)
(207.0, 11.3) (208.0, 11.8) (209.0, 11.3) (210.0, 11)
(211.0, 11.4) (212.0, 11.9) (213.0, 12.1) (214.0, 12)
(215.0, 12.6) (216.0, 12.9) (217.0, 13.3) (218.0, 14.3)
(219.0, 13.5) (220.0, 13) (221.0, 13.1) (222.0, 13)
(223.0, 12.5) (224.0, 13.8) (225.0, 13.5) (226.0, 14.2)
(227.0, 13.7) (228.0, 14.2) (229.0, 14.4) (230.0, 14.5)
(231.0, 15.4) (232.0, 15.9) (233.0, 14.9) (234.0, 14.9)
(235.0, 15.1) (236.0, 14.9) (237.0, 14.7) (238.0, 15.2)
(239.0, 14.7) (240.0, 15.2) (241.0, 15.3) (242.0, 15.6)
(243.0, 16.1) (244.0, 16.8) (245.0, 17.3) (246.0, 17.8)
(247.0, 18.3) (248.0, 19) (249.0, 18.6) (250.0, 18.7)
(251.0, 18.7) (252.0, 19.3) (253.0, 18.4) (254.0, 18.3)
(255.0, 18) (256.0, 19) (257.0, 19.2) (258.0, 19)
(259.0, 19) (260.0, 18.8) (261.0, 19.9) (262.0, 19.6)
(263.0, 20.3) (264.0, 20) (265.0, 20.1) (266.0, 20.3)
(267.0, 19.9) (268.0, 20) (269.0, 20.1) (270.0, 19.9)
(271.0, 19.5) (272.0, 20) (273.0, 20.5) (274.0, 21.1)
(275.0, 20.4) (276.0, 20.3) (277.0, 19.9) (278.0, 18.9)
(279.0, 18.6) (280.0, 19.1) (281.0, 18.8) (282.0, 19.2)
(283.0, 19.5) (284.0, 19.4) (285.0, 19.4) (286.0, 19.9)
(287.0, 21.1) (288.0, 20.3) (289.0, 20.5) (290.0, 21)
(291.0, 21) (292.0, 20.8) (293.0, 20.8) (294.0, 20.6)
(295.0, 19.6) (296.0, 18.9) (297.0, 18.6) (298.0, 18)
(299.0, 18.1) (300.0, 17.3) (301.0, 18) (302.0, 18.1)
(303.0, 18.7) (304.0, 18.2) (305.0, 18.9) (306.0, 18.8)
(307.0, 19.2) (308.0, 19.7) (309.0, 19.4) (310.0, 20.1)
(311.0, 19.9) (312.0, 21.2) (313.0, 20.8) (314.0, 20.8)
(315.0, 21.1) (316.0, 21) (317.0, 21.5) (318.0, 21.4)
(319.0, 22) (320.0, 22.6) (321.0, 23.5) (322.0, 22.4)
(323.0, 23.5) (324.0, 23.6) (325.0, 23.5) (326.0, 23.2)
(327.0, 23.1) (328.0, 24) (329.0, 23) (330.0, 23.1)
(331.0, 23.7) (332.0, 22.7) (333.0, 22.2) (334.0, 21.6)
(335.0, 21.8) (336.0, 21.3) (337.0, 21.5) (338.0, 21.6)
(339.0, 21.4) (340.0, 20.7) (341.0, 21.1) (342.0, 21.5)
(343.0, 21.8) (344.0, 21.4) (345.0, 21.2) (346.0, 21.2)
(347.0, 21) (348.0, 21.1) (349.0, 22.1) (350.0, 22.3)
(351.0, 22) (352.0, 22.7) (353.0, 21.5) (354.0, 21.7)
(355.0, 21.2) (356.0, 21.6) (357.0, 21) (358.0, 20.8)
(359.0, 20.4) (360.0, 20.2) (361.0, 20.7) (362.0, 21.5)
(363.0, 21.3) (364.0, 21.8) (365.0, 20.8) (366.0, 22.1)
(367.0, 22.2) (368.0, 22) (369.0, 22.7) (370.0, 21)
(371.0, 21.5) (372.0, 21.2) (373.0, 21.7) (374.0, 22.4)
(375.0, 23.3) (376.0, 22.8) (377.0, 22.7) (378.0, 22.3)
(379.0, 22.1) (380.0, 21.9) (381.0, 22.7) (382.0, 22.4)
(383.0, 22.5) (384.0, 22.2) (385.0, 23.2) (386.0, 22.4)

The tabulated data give 1.74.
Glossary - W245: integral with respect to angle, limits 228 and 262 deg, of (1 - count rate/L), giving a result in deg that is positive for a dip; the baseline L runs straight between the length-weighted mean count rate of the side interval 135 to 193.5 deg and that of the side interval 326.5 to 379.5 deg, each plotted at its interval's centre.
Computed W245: -2.8 deg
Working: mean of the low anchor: 11.1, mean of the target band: 17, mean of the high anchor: 21.8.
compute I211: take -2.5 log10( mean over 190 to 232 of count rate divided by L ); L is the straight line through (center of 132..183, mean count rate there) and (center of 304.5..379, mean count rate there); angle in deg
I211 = 0.17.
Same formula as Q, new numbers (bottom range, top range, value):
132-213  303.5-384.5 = 1.95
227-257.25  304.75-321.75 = 1.25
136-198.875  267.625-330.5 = 1.86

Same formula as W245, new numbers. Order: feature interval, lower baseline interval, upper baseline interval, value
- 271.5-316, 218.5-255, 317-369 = -1.6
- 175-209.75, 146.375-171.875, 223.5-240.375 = 4.4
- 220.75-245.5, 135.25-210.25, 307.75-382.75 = 0.1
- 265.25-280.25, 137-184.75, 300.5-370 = -1.9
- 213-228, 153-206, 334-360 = 0.3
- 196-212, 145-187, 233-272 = 3.4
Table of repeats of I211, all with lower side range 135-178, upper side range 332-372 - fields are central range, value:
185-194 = 0.17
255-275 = -0.17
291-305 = -0.02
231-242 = 0.01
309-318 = -0.07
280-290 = -0.11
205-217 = 0.18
